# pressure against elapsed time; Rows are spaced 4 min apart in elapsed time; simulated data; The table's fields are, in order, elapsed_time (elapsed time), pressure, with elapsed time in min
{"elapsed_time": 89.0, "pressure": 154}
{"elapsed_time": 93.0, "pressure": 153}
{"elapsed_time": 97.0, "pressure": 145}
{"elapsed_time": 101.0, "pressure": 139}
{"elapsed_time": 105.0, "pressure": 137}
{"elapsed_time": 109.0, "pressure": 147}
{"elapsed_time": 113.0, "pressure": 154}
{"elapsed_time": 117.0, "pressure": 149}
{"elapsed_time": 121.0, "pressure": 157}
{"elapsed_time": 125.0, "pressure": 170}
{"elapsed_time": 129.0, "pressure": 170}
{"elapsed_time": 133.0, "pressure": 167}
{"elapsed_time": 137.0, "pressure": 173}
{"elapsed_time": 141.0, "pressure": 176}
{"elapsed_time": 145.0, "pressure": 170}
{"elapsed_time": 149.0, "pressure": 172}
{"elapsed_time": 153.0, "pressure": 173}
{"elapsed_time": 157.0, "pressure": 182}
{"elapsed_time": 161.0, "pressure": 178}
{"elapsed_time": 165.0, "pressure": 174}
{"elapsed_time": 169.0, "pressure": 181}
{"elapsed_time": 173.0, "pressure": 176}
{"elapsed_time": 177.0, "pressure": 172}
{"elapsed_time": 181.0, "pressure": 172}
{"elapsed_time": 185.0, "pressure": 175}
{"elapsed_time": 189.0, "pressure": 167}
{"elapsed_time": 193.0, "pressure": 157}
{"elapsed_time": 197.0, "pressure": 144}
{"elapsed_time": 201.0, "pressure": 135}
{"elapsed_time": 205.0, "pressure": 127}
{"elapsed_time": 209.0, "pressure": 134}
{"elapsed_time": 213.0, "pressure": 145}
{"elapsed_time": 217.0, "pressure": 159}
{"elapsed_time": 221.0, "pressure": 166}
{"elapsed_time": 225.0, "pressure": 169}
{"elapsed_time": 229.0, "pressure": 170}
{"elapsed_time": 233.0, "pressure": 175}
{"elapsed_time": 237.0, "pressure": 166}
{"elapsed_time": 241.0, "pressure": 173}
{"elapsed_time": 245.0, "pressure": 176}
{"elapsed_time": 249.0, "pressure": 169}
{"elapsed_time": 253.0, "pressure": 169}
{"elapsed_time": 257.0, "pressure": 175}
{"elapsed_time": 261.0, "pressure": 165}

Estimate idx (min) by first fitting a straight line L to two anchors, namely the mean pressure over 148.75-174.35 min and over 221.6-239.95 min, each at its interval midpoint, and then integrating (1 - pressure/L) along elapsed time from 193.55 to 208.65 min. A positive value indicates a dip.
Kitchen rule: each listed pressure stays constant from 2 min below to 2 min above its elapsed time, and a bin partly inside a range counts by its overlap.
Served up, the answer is 3.1 min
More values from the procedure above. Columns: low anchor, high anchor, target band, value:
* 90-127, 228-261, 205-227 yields 2.0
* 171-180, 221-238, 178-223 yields 4.9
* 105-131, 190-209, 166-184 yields -3.6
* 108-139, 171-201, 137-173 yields -2.9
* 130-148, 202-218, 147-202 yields -4.7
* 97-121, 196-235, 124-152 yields -4.4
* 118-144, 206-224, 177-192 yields -1.3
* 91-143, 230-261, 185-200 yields 0.7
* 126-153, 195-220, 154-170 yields -1.7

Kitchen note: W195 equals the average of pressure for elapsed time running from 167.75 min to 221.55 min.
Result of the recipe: 157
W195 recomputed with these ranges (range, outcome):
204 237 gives 157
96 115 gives 144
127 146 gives 171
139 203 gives 169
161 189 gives 175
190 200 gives 151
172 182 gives 173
